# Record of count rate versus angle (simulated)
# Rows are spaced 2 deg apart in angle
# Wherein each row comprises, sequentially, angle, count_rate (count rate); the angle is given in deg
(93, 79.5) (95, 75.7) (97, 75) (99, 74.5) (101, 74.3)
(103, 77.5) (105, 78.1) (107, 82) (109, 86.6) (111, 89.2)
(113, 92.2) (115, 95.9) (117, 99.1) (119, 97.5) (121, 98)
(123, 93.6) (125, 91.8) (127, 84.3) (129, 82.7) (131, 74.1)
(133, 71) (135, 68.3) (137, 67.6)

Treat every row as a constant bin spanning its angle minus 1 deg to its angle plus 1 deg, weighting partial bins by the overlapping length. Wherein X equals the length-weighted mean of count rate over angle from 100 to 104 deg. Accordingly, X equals 75.9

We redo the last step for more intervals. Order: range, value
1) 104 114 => 85.6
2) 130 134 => 72.5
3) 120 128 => 91.9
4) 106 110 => 84.3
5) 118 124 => 96.4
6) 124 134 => 80.8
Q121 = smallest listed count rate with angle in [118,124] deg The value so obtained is 93.6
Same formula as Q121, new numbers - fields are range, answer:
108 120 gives 86.6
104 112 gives 78.1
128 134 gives 71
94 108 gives 74.3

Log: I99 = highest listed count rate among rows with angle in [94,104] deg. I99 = 77.5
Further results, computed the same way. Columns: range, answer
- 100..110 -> 86.6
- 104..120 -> 99.1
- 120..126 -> 98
